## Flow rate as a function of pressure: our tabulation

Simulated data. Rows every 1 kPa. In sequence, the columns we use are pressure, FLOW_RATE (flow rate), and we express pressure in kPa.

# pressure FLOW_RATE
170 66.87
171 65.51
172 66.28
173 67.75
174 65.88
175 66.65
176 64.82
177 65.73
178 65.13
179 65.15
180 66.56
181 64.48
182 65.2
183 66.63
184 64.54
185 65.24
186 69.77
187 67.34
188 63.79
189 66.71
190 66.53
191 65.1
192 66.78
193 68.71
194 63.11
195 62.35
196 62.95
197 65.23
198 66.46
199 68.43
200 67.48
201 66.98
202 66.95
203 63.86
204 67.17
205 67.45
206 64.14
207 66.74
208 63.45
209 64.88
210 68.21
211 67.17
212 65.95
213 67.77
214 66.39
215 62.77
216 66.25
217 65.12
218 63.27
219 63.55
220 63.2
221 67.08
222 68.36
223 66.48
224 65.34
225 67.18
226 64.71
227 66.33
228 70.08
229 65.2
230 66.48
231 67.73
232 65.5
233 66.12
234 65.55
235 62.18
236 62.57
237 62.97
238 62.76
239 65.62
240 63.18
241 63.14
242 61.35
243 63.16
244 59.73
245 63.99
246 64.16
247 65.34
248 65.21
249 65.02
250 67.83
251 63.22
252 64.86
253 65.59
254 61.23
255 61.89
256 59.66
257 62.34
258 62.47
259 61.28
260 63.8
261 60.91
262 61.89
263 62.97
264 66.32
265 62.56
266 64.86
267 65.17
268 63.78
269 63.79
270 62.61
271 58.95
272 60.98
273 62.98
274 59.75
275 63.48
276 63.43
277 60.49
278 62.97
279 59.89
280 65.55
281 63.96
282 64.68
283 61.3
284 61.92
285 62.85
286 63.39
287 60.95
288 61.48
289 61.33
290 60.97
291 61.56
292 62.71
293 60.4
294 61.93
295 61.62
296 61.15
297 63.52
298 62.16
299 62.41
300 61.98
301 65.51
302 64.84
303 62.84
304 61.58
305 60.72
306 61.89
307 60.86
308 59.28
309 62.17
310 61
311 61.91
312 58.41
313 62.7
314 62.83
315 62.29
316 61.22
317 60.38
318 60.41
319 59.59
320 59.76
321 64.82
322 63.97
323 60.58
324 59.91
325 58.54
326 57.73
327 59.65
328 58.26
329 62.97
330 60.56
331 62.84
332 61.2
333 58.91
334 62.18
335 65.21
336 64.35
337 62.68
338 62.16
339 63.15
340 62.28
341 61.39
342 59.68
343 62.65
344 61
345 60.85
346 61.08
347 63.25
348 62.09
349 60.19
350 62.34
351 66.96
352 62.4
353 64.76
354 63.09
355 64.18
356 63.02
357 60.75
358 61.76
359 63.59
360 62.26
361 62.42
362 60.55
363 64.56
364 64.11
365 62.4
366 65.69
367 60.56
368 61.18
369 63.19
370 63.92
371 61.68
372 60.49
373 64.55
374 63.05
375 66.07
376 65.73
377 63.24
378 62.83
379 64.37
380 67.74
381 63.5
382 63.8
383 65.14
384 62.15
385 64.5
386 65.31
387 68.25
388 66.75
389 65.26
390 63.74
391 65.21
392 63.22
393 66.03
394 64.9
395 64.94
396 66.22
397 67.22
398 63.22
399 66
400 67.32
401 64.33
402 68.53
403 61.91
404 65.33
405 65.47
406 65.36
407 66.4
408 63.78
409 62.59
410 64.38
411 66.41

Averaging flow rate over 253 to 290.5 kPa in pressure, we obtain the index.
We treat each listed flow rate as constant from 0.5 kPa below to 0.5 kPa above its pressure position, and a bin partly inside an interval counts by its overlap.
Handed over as 62.4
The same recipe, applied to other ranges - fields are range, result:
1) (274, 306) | 62.3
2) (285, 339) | 61.6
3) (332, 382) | 62.9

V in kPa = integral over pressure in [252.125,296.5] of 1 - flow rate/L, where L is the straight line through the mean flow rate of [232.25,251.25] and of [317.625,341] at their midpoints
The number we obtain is 0.4 kPa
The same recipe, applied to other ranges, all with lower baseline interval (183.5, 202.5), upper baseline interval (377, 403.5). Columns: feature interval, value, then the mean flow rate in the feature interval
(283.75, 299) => 0.85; 61.9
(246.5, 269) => 0.74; 63.6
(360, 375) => 0.54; 62.8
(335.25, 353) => 0.79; 62.4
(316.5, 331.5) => 1.08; 60.7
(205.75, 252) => 0.56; 65.1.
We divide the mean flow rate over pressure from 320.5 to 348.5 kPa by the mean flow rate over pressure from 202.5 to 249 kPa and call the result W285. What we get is 0.9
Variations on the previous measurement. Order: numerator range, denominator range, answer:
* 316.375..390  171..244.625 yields 0.96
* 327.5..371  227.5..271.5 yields 0.98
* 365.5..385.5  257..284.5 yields 1.02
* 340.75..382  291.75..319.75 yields 1.02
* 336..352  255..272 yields 0.99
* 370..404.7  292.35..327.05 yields 1.05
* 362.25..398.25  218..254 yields 0.99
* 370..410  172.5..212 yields 0.98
